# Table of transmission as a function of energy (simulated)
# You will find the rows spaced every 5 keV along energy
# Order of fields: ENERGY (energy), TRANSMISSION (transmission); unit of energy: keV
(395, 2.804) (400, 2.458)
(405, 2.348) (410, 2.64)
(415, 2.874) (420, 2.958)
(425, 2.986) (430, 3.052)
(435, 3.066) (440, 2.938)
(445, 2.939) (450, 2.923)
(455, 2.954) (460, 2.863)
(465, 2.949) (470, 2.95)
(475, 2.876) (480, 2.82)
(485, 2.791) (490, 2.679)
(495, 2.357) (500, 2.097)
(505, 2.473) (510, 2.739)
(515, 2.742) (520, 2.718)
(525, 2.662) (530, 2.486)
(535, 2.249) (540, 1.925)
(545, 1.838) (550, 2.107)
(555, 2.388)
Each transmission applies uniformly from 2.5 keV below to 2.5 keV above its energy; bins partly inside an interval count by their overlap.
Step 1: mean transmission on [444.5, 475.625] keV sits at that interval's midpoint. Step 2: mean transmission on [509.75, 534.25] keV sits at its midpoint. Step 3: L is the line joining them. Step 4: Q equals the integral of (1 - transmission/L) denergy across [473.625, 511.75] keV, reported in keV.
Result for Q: 2.5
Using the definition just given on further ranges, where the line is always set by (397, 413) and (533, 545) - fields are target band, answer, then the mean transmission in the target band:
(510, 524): -4.1 keV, 2.72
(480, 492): -2.9 keV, 2.76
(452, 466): -3.7 keV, 2.92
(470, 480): -2.8 keV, 2.88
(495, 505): -0.4 keV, 2.26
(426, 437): -2.9 keV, 3.05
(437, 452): -3.6 keV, 2.94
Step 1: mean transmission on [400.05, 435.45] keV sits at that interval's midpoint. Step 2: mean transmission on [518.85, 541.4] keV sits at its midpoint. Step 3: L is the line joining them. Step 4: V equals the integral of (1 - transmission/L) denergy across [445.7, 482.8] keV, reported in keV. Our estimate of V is -3.7 keV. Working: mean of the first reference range 2.81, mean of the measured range 2.91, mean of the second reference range 2.41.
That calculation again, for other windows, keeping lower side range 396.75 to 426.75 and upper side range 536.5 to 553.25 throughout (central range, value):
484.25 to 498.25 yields -1.7 keV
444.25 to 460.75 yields -2.9 keV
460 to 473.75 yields -2.9 keV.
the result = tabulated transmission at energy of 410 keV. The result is 2.64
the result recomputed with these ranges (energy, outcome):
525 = 2.662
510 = 2.739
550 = 2.107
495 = 2.357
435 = 3.066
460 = 2.863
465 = 2.949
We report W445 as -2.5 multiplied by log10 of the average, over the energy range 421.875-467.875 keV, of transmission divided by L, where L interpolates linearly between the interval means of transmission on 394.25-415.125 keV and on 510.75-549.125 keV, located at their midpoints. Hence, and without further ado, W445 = -0.18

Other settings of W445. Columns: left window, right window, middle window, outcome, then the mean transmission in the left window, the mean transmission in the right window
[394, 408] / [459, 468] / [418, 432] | -0.127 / 2.51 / 2.92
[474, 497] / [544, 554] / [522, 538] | -0.095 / 2.7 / 2.06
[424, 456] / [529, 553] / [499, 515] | -0.054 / 2.98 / 2.1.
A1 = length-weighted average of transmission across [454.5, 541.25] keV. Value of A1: 2.63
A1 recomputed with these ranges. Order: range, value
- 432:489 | 2.91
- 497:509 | 2.34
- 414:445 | 2.98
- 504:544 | 2.48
